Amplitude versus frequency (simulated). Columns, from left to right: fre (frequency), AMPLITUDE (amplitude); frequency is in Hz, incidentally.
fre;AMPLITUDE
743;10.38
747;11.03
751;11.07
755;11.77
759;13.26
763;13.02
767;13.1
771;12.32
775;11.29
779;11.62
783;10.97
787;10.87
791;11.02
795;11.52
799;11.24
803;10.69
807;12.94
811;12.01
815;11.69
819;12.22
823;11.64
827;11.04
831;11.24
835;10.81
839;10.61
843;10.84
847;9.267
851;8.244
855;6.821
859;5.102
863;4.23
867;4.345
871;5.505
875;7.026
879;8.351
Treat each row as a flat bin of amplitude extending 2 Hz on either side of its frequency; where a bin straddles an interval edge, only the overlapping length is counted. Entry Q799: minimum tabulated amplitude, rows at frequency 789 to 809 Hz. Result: 10.69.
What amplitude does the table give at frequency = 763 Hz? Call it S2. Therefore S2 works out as 13.02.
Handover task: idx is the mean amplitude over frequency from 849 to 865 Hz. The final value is 6.1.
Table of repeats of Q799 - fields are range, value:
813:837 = 10.81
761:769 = 13.02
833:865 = 4.23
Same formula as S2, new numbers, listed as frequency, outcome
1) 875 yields 7.026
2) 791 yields 11.02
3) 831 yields 11.24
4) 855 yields 6.821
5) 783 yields 10.97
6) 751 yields 11.07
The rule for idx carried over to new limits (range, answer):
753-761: 12.5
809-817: 11.8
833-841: 10.7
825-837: 11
